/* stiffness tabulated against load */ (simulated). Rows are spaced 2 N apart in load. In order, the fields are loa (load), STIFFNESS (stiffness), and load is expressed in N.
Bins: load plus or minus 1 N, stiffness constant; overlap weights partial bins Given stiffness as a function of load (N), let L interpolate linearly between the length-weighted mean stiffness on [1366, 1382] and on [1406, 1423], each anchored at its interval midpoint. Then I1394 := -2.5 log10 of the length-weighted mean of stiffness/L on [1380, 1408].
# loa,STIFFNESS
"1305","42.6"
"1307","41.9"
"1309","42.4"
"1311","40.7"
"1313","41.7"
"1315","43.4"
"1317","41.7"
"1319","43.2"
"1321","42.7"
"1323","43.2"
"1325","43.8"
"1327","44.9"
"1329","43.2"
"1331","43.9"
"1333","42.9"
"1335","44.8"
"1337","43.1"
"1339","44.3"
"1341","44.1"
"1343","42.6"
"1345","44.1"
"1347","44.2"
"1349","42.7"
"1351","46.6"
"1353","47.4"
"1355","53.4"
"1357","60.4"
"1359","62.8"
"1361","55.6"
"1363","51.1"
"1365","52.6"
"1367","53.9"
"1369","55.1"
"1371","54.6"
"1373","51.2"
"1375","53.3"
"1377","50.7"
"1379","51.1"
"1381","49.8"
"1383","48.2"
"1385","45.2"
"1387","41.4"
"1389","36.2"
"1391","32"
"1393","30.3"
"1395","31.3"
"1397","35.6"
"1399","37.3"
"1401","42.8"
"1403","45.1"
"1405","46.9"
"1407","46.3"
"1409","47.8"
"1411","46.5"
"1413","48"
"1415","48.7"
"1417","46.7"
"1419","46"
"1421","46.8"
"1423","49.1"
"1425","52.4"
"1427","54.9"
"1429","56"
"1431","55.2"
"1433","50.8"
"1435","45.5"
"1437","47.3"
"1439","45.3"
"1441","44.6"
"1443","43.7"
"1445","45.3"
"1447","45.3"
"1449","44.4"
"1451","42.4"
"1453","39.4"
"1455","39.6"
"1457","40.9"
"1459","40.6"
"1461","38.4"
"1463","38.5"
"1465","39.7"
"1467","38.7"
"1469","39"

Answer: 0.22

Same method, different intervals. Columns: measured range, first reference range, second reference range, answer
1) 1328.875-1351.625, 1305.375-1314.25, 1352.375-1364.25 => 0.147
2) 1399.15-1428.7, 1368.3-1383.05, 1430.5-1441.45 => 0.039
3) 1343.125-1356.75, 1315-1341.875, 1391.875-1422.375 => -0.085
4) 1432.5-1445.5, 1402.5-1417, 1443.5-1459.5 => -0.052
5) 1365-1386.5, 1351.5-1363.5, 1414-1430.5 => 0.052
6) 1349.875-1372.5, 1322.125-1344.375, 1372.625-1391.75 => -0.195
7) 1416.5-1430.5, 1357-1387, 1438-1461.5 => -0.106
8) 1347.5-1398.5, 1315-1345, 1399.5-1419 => -0.062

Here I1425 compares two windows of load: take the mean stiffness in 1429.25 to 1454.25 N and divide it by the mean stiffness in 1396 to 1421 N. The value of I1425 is 1.03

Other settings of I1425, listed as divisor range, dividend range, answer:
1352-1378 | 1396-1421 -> 0.83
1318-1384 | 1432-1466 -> 0.89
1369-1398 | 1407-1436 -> 1.12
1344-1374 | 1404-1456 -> 0.91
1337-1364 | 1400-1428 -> 0.97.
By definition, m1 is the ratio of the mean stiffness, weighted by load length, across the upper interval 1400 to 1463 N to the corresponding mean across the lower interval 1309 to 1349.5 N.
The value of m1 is 1.07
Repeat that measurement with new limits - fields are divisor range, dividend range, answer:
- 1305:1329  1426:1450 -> 1.13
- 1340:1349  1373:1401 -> 0.96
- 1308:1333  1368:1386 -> 1.19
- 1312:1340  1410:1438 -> 1.14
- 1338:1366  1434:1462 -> 0.87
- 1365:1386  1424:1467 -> 0.88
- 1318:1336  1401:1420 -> 1.07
